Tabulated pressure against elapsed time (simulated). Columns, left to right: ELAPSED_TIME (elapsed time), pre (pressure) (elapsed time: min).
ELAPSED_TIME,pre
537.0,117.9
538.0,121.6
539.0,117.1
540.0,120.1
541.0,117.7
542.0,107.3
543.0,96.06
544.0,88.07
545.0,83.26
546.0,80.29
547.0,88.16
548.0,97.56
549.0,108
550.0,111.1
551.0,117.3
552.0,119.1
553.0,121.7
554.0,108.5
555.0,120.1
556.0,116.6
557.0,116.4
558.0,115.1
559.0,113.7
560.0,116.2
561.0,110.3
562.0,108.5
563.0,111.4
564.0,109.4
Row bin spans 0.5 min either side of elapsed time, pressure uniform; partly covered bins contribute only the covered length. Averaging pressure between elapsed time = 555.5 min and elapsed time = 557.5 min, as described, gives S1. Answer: 116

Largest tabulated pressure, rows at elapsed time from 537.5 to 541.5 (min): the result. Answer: 121.6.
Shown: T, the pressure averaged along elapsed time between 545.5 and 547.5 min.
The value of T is 84.2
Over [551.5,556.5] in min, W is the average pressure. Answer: 117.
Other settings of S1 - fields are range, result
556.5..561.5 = 114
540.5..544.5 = 102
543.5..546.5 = 83.9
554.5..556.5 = 118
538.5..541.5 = 118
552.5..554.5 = 115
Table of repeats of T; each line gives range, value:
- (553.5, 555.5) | 114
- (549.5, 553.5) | 117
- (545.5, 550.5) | 97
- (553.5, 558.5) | 115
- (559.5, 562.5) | 112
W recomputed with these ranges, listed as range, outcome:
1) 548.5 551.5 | 112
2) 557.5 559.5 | 114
